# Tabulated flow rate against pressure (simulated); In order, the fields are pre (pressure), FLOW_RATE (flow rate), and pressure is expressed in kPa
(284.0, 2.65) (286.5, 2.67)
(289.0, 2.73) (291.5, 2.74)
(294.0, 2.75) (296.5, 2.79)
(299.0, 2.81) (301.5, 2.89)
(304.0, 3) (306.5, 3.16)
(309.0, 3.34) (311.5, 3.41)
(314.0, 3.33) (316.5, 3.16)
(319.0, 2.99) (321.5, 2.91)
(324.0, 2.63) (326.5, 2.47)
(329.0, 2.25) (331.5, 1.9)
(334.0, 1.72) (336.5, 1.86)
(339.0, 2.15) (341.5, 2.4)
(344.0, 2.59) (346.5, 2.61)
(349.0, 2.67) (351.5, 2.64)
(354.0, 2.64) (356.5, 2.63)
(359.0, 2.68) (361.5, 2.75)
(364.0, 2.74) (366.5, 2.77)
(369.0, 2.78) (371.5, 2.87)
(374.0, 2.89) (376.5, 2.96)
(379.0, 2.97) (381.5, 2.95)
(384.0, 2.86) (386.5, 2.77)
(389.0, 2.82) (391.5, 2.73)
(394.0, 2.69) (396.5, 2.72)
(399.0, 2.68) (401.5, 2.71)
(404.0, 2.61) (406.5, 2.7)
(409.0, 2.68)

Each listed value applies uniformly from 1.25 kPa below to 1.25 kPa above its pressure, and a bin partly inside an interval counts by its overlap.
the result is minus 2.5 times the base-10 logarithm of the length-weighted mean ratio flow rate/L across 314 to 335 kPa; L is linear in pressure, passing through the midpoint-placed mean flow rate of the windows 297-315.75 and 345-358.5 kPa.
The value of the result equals 0.15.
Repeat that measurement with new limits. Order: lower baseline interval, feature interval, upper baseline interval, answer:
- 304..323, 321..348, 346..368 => 0.26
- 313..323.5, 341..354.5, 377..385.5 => 0.15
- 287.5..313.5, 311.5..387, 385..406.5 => 0.07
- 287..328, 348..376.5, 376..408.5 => 0.03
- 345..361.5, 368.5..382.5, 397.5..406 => -0.10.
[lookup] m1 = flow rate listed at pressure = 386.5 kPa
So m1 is 2.77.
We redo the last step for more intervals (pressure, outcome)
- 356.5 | 2.63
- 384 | 2.86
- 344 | 2.59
